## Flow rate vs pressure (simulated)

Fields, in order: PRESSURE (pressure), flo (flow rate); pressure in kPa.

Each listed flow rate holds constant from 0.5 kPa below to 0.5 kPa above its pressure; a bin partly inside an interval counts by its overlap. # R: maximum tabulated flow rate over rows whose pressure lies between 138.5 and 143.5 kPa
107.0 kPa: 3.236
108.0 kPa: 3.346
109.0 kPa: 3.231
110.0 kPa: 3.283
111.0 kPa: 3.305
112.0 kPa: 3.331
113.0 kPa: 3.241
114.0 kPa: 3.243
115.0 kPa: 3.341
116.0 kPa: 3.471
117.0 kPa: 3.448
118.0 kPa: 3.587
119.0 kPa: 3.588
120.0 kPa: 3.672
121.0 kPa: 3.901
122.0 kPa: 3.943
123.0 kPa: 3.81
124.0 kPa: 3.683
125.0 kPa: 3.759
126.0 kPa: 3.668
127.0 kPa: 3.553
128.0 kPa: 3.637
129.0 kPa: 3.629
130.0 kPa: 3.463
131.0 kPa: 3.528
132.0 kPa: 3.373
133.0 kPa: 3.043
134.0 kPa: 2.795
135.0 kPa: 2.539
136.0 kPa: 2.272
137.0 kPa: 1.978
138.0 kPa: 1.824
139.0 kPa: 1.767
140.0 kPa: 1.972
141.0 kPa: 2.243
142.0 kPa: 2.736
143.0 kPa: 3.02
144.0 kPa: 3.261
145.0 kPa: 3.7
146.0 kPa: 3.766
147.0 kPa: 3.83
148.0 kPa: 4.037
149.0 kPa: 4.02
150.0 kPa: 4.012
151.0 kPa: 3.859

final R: 3.02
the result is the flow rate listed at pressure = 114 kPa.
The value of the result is 3.243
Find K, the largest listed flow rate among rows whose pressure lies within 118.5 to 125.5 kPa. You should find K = 3.943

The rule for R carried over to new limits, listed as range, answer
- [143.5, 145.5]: 3.7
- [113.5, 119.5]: 3.588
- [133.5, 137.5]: 2.795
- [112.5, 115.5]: 3.341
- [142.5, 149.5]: 4.037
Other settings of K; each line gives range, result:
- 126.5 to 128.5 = 3.637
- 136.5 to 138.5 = 1.978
